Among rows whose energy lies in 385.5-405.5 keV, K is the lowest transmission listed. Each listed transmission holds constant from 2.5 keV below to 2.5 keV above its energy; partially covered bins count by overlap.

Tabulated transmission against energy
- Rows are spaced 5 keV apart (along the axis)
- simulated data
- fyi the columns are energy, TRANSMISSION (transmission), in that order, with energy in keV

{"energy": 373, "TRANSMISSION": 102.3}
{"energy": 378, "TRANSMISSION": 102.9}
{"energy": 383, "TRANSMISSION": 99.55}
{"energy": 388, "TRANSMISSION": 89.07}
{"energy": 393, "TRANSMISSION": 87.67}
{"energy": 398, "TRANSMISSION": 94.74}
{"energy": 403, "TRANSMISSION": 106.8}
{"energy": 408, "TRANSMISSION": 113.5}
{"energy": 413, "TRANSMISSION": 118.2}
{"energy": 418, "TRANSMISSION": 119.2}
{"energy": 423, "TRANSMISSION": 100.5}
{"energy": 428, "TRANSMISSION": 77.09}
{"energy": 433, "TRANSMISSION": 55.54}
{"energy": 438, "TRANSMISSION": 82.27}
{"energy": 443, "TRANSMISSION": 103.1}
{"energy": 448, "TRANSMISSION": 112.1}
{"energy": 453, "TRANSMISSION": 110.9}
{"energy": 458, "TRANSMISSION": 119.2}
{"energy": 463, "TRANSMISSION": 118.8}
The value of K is 87.67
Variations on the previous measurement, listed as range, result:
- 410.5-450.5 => 55.54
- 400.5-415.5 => 106.8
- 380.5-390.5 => 89.07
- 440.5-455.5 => 103.1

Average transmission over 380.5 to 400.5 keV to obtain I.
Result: 92.8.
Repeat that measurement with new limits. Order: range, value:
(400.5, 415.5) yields 113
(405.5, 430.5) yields 106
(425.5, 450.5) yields 86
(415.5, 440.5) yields 86.9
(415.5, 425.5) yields 110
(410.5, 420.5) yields 119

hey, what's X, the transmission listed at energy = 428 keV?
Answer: 77.09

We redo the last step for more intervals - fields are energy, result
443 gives 103.1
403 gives 106.8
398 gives 94.74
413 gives 118.2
